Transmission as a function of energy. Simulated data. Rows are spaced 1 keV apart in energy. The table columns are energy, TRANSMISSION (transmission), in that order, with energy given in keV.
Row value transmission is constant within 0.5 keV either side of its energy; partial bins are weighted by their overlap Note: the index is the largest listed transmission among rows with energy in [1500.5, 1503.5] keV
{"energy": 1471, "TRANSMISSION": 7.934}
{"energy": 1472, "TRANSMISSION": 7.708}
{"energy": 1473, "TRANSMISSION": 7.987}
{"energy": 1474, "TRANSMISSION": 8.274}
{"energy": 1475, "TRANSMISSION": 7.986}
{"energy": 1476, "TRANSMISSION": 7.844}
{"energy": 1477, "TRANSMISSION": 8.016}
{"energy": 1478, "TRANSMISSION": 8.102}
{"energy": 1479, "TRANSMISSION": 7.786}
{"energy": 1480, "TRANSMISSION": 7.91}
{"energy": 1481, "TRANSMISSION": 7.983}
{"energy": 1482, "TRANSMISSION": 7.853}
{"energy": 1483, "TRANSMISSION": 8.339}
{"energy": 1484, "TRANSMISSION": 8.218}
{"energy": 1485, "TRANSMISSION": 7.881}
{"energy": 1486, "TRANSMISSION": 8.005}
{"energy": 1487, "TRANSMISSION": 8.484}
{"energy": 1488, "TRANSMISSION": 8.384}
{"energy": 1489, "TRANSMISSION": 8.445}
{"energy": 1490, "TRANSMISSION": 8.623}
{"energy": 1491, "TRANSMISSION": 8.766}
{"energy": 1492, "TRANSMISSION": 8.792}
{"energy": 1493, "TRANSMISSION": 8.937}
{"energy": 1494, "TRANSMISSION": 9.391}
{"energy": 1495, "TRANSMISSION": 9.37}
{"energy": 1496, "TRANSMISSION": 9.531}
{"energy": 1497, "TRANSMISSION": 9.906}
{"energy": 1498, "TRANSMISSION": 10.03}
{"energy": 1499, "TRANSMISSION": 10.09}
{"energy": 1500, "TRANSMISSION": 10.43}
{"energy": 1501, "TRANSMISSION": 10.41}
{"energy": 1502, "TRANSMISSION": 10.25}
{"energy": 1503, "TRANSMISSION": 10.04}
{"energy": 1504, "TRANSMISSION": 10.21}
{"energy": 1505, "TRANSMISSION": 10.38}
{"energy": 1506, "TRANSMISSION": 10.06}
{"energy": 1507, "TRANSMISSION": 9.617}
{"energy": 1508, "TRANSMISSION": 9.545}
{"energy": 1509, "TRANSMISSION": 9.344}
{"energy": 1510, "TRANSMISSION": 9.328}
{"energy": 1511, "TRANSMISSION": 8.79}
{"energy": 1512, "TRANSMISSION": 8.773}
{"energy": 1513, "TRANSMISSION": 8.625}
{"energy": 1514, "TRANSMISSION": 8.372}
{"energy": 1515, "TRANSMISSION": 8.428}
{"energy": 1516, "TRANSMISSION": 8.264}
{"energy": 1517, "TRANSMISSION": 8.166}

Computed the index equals 10.41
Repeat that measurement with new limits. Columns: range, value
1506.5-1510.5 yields 9.617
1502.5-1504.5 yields 10.21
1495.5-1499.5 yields 10.09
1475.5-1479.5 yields 8.102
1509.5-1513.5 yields 9.328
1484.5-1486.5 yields 8.005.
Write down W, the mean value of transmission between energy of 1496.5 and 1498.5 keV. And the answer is 9.97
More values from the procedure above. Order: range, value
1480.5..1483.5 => 8.06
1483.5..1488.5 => 8.19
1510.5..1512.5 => 8.78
